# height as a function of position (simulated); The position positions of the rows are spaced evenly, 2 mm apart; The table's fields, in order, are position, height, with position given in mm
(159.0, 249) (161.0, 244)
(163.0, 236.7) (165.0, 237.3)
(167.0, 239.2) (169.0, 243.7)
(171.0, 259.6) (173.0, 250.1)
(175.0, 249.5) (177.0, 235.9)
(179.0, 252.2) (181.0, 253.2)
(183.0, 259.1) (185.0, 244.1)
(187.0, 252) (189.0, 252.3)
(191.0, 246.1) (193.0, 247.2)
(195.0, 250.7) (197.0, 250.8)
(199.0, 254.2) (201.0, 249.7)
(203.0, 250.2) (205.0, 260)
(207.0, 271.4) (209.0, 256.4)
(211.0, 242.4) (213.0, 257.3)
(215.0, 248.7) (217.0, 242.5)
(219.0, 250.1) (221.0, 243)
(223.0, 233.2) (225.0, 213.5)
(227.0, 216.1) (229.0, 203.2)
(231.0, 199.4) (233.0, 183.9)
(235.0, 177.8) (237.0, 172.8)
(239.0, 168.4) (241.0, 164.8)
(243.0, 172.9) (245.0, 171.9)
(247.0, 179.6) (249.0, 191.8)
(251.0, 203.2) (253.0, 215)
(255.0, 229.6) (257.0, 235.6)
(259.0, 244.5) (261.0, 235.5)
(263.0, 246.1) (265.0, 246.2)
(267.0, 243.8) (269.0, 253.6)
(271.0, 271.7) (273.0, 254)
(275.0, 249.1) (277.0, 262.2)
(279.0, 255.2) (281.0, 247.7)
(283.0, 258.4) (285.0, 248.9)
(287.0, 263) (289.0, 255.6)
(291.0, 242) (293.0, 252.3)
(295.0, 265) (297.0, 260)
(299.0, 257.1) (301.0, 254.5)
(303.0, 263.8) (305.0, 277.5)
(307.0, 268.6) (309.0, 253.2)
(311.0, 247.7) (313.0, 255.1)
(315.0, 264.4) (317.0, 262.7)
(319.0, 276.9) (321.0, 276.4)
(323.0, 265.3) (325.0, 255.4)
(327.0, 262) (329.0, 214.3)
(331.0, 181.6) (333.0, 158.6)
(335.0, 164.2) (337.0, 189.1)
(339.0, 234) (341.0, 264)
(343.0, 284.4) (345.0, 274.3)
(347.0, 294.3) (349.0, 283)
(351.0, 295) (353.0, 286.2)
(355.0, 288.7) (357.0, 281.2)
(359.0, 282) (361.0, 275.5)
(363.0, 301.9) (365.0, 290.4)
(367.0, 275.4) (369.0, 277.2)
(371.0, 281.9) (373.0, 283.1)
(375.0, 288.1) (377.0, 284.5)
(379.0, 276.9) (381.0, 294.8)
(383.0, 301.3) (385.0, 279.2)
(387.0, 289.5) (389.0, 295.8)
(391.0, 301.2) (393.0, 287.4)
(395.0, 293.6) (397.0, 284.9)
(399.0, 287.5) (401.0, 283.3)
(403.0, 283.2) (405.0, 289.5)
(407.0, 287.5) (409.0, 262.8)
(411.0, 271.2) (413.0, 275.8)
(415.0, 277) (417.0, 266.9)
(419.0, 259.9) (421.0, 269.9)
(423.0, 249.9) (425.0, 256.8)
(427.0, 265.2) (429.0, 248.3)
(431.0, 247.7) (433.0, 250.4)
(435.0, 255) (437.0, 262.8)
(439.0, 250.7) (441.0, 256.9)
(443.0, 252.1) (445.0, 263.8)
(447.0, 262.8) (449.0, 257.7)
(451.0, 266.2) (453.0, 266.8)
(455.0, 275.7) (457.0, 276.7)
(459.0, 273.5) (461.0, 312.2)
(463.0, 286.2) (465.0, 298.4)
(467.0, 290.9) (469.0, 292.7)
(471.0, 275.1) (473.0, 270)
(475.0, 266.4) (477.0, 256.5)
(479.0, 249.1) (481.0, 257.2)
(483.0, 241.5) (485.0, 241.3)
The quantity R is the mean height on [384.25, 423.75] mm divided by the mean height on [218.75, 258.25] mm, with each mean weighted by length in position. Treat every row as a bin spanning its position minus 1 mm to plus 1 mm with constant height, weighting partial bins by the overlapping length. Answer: 1.4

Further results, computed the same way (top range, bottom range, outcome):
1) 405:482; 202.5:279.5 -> 1.19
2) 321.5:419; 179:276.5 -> 1.17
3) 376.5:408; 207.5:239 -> 1.30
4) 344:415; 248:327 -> 1.13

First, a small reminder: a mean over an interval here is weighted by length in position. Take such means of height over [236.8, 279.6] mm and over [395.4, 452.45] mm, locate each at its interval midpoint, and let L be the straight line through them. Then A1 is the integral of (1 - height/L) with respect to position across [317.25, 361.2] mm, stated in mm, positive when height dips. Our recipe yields -1.8 mm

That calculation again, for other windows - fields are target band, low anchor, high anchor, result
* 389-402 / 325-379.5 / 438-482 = -1.2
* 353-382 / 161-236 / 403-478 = -2.7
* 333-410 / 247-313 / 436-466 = -4.9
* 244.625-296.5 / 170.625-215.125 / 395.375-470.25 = 3.6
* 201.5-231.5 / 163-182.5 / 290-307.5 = 1.3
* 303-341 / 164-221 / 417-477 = 2.7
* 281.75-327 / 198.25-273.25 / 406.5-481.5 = -4.0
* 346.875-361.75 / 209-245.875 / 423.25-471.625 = -2.5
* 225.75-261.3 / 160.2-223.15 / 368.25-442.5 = 8.1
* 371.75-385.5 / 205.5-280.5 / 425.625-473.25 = -1.8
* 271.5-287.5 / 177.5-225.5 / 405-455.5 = -0.1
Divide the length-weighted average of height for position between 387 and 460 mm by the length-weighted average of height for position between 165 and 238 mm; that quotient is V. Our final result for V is 1.13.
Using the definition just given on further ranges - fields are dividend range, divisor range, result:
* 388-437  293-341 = 1.12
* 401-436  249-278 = 1.11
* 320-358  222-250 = 1.32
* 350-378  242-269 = 1.31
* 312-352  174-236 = 1.03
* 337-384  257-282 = 1.12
